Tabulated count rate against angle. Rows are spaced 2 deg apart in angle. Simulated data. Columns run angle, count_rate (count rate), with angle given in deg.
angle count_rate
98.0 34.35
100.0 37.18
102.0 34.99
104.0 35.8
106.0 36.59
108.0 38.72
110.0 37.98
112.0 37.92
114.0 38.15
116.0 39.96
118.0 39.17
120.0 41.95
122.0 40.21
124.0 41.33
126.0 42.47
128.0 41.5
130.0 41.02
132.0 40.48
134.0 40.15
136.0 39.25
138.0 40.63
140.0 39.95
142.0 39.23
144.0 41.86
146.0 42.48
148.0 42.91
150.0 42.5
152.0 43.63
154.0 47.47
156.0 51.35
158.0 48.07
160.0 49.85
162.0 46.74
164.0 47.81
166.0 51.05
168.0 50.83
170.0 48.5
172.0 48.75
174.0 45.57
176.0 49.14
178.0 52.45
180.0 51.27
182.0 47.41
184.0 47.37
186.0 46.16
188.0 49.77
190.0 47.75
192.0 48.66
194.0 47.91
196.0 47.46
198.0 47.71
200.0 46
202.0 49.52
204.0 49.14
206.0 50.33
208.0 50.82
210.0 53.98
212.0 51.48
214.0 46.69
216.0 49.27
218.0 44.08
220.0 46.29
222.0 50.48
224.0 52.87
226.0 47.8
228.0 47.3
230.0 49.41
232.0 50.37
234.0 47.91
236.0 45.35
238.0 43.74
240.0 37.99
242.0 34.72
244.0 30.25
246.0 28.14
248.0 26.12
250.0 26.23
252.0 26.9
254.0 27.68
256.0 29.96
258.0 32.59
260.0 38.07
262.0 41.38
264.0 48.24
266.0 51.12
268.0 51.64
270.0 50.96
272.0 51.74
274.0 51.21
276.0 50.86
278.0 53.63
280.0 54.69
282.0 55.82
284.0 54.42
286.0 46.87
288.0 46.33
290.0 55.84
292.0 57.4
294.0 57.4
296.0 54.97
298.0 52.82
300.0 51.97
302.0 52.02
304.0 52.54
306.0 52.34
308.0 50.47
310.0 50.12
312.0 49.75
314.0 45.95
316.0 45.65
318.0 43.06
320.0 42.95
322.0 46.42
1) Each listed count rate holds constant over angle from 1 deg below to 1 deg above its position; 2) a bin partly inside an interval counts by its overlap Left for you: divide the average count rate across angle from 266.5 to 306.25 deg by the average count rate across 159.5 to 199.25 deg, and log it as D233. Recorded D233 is 1.09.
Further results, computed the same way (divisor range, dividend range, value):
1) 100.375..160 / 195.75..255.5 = 1.06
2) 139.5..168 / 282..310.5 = 1.15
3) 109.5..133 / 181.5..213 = 1.21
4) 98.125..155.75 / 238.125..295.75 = 1.08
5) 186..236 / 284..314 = 1.07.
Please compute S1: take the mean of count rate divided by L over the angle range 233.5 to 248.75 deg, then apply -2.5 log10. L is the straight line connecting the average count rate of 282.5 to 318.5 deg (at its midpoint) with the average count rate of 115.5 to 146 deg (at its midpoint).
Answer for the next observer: 0.28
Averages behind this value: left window 40.7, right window 51.3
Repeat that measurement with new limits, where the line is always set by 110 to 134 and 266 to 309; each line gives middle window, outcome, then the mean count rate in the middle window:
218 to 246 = 0.095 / 44.3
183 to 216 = -0.063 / 48.8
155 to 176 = -0.126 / 48.9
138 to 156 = -0.019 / 42.9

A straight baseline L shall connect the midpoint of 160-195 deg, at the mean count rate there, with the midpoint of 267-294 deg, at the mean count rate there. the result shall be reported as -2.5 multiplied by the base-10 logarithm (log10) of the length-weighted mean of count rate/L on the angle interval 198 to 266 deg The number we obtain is 0.19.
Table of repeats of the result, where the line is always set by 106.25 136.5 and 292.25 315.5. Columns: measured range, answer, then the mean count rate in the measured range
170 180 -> -0.13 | 49.2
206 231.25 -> -0.07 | 49.3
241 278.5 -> 0.24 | 39.4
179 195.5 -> -0.09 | 48.3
